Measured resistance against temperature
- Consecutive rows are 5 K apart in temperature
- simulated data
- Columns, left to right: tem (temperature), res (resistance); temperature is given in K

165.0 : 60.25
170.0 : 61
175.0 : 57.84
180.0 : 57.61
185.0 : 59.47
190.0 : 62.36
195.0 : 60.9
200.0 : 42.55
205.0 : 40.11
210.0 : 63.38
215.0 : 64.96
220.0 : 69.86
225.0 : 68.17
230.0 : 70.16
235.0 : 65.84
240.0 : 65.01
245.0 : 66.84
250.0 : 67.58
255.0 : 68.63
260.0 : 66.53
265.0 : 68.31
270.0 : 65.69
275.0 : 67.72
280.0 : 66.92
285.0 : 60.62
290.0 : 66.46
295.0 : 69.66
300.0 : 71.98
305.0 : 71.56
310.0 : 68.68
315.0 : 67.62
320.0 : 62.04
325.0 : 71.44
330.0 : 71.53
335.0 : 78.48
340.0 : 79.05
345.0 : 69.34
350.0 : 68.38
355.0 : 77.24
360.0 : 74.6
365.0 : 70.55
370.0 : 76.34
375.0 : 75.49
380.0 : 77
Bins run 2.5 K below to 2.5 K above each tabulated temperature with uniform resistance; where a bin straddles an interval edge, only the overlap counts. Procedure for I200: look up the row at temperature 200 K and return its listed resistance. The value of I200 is 42.55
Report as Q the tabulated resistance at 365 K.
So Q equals 70.55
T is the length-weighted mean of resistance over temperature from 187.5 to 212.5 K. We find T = 53.9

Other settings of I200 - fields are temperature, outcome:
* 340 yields 79.05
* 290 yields 66.46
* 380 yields 77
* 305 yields 71.56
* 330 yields 71.53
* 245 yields 66.84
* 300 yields 71.98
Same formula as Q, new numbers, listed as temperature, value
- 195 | 60.9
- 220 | 69.86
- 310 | 68.68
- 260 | 66.53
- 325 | 71.44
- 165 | 60.25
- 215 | 64.96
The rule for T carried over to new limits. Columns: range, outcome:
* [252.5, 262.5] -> 67.6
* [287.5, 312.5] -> 69.7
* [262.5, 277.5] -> 67.2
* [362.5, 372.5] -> 73.4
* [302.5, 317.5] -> 69.3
